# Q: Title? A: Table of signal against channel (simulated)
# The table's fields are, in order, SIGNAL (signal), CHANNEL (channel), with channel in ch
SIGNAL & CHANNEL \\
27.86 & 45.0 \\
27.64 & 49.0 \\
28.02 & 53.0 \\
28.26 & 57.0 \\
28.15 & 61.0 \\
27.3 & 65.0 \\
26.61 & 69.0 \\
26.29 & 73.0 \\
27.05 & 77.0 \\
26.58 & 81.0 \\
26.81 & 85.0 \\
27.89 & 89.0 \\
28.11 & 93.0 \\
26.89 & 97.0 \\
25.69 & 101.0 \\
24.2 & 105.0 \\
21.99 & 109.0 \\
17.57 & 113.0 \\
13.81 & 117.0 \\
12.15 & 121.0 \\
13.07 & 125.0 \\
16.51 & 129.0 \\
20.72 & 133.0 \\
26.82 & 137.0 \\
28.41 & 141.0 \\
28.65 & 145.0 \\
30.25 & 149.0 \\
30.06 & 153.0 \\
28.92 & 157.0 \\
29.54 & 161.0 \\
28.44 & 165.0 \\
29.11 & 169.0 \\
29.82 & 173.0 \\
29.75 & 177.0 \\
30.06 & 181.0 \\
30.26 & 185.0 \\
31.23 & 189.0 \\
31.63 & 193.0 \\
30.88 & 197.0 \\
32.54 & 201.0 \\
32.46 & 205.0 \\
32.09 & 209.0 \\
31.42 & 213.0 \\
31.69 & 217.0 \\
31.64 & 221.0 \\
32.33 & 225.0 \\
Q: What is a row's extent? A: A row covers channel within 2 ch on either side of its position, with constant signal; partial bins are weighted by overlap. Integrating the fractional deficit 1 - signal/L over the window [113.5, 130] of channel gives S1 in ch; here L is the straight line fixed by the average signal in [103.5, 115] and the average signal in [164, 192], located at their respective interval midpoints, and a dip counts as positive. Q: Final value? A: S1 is 6.3 ch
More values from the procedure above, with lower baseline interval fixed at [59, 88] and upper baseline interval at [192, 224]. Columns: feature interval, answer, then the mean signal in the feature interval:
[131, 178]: 2.5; 28.3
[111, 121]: 4.7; 15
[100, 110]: 1.5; 24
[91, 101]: 0.2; 27.1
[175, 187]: 0.3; 30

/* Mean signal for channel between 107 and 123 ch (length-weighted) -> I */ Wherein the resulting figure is 16.4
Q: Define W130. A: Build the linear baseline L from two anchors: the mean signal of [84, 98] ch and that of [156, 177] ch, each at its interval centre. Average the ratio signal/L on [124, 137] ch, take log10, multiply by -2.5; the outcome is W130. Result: 0.46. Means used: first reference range 27.5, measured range 18.6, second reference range 29.2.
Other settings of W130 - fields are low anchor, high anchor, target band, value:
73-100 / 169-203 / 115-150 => 0.351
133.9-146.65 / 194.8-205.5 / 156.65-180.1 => 0.005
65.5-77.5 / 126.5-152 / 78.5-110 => 0.001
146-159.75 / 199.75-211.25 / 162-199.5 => 0.033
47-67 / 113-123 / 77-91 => -0.242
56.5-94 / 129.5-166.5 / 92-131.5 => 0.351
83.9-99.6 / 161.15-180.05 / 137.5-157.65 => -0.012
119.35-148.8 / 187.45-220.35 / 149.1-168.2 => -0.169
